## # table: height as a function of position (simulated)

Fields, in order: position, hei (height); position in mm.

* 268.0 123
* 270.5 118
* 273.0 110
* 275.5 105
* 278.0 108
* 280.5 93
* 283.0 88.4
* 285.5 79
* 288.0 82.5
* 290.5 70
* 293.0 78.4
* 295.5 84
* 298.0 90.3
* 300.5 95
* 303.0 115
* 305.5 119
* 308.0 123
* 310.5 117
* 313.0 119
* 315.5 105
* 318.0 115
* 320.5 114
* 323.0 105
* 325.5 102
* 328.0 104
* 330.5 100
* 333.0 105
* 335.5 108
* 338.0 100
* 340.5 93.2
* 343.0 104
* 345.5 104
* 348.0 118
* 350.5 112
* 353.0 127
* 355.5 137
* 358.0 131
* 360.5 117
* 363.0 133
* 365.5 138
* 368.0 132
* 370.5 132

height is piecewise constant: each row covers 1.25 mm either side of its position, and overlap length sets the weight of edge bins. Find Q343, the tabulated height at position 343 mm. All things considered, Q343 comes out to 104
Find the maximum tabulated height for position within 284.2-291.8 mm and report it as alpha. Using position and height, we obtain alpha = 82.5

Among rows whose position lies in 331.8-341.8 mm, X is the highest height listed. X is 108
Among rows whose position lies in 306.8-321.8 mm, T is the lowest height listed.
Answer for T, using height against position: 105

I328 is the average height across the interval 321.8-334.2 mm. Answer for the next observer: 103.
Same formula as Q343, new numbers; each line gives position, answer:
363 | 133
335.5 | 108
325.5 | 102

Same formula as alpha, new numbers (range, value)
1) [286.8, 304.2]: 115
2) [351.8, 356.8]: 137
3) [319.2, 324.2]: 114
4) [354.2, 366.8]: 138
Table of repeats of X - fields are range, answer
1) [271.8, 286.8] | 110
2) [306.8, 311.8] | 123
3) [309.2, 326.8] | 119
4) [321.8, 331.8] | 105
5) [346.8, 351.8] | 118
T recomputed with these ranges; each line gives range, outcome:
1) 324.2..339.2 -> 100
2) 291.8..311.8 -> 78.4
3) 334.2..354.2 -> 93.2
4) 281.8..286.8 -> 79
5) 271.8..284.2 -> 88.4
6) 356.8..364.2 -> 117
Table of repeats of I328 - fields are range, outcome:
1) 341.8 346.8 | 104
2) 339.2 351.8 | 106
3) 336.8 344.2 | 99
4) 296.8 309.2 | 108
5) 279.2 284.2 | 90.9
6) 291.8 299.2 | 84.2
